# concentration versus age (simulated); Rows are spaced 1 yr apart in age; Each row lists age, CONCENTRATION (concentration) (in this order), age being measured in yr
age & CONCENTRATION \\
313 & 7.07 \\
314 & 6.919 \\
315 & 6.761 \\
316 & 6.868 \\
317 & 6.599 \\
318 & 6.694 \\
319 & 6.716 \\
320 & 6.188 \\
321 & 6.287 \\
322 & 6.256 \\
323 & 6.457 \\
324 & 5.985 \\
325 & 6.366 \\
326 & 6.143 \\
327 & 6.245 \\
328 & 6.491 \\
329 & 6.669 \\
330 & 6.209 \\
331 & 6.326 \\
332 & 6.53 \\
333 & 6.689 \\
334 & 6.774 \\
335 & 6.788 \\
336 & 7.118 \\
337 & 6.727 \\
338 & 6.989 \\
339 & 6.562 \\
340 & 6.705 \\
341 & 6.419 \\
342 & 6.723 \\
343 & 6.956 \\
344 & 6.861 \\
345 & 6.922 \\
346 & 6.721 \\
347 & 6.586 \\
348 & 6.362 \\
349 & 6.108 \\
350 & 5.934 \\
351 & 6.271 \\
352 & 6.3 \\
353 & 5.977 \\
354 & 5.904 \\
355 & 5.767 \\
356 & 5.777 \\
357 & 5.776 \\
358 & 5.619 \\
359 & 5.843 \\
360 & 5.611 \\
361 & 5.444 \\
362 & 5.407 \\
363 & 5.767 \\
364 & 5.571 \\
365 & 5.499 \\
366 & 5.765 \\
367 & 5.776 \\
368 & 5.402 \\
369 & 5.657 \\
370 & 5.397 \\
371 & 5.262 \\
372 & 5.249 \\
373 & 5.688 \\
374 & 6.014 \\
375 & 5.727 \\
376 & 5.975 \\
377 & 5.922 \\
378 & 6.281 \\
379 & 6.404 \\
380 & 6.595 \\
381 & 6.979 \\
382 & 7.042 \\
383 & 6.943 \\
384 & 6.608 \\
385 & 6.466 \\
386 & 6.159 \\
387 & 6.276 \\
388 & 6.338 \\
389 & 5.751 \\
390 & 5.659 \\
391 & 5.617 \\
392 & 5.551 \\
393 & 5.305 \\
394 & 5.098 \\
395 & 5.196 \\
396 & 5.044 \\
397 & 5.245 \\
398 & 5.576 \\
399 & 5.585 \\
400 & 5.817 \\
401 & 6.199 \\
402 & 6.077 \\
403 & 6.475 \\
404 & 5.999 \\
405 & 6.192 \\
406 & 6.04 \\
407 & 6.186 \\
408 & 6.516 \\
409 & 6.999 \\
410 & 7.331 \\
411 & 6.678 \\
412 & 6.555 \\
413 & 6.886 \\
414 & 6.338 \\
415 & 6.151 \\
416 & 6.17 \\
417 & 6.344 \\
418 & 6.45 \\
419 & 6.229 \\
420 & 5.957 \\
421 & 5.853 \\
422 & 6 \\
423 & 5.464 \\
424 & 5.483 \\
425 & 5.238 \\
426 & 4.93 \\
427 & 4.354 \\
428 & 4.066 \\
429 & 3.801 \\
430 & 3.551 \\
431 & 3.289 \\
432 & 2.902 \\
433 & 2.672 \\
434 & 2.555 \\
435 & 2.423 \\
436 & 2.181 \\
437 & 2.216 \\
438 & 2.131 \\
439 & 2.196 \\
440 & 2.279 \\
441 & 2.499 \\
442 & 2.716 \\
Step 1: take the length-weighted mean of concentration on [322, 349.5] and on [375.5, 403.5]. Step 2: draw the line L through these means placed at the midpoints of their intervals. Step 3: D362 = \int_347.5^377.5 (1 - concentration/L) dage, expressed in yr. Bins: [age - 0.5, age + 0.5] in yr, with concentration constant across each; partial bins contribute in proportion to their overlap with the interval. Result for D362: 2.5 yr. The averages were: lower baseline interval 6.57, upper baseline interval 6.01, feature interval 5.76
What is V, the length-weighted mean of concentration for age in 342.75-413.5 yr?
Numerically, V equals 6.03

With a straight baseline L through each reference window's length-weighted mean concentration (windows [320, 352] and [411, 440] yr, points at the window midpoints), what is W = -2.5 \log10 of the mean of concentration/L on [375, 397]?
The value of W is -0.11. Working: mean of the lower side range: 6.51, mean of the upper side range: 4.58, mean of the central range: 6.03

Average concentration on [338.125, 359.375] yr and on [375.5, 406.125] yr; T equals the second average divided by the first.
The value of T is 1.0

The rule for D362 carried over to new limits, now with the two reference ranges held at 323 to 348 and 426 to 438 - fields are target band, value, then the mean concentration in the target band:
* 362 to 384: -3.1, 5.95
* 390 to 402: -3.0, 5.51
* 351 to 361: 0.0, 5.84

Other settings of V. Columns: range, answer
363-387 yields 6.02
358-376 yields 5.6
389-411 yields 5.91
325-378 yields 6.14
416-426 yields 5.86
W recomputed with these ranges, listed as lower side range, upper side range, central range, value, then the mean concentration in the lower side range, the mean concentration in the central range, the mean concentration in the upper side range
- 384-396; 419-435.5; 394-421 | -0.208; 5.77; 6.14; 4.34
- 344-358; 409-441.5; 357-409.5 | -0.078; 6.19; 5.9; 4.64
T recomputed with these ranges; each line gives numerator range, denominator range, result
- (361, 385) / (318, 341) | 0.91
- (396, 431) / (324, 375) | 0.94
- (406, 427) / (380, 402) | 1.03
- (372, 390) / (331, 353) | 0.95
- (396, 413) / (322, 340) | 0.95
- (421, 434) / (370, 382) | 0.71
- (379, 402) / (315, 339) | 0.91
